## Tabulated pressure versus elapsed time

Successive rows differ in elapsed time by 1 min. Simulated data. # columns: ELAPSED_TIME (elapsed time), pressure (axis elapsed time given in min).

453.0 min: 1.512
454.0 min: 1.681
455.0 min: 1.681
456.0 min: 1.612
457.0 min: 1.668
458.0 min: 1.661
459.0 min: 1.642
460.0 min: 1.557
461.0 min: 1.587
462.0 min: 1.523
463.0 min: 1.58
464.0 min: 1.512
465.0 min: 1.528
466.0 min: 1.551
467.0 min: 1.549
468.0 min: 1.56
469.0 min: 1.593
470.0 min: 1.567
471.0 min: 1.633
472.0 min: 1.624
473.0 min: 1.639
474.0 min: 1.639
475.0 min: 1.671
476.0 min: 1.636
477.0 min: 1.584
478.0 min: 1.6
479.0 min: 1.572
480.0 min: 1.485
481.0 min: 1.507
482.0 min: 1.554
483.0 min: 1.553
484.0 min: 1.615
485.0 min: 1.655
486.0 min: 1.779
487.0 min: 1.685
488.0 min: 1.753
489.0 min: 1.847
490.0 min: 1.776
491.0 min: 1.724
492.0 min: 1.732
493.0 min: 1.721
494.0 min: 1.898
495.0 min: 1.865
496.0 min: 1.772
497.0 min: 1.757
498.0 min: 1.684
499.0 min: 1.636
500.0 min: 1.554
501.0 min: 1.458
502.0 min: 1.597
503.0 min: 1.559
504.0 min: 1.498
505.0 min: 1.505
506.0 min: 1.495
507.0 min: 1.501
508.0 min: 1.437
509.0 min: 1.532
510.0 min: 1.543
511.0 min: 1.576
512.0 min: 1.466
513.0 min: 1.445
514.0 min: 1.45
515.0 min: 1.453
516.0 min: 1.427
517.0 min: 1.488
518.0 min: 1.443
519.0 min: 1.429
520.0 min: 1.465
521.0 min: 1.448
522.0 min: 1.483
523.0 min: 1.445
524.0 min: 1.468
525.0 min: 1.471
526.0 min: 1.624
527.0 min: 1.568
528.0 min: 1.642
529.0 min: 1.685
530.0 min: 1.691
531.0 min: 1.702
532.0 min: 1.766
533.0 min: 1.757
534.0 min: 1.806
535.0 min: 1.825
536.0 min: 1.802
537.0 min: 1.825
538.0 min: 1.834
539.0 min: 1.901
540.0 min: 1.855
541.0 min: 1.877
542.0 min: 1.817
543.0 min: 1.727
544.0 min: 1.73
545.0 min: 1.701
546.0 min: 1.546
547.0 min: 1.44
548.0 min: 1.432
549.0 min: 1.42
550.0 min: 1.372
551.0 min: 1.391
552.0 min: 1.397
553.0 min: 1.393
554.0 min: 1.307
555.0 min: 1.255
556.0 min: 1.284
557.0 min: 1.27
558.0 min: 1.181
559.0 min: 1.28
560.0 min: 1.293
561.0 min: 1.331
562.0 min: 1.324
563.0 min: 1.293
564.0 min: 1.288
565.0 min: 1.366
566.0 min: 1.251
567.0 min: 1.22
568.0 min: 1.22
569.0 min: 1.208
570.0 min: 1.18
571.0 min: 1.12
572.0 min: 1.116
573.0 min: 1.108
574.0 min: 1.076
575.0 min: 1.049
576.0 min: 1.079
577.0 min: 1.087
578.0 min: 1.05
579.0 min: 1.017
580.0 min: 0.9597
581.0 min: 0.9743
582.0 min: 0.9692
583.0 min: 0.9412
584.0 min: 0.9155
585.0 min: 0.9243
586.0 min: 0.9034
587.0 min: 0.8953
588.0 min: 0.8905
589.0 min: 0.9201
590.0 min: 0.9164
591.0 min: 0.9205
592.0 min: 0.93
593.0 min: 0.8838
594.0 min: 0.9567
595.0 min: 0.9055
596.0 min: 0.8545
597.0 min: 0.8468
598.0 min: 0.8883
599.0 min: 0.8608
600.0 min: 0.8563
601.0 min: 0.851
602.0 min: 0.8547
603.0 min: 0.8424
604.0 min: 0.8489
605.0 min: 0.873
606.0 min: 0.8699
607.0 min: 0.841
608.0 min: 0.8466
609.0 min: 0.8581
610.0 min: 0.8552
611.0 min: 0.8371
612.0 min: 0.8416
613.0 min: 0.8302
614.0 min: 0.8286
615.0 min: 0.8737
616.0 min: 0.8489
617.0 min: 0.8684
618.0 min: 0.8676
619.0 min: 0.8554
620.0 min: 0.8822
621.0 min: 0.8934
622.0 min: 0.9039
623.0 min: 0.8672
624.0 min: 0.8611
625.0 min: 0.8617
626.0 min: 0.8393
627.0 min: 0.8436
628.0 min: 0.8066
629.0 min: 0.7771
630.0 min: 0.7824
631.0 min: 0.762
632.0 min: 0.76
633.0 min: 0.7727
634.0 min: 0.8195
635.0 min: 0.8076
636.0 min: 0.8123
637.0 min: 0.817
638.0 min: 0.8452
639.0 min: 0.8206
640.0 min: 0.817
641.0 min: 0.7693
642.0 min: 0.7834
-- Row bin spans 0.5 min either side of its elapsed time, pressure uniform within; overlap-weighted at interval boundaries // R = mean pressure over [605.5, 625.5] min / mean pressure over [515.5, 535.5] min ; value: 0.54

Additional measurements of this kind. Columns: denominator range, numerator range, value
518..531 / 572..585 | 0.66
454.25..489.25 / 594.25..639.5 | 0.52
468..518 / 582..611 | 0.55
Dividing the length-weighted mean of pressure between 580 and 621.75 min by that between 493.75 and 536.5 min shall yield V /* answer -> 0.6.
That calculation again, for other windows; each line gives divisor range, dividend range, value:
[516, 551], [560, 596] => 0.65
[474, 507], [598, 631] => 0.52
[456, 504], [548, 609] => 0.66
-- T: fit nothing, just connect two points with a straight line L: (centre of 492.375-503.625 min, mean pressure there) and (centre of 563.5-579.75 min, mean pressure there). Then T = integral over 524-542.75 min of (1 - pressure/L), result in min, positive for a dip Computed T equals -4.2 min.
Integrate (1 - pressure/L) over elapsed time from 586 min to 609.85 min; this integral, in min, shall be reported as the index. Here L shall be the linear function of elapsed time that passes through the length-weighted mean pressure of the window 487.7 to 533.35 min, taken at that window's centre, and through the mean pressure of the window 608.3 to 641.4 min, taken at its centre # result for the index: 3.1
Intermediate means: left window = 1.59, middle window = 0.879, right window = 0.833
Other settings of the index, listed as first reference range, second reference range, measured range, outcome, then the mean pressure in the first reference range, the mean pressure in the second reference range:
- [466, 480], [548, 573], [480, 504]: -2.26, 1.6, 1.28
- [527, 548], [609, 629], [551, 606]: 9.83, 1.73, 0.854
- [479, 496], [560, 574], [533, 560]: -4.15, 1.7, 1.23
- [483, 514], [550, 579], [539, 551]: -2.50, 1.63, 1.23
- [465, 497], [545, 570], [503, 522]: 0.51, 1.66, 1.33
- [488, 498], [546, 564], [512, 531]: 0.76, 1.78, 1.34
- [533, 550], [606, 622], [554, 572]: 2.51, 1.71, 0.857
